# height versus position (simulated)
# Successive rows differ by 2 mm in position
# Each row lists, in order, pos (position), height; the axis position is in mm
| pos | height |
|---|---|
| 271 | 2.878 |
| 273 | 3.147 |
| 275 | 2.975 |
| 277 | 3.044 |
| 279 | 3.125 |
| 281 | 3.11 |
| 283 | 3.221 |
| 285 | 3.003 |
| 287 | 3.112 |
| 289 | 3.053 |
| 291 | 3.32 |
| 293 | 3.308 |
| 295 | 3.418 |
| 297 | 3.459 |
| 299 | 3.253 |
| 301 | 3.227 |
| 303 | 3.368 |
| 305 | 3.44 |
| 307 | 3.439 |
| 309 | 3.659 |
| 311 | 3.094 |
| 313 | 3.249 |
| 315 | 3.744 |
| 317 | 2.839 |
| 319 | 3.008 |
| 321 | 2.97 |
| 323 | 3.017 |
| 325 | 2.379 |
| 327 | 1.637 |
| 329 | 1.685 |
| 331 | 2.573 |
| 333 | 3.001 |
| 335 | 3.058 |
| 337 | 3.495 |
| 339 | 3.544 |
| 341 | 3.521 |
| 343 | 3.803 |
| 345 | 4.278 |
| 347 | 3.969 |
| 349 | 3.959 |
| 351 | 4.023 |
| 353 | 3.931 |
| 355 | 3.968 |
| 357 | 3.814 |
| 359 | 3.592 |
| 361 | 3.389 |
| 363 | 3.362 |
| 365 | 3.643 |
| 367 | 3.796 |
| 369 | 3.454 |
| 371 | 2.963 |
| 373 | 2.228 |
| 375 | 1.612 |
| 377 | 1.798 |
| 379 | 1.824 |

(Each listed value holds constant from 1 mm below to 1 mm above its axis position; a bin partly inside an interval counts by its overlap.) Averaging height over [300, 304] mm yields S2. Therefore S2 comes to 3.3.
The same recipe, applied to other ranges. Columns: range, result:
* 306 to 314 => 3.36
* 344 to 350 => 4.07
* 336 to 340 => 3.52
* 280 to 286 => 3.11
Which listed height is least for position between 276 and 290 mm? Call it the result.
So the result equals 3.003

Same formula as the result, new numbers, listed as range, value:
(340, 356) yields 3.521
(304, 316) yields 3.094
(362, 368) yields 3.362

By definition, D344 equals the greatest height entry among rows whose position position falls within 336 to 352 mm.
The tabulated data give 4.278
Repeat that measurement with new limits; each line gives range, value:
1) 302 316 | 3.744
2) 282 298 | 3.459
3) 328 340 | 3.544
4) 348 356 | 4.023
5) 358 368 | 3.796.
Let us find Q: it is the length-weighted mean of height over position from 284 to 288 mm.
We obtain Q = 3.06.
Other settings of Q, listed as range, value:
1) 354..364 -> 3.62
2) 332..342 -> 3.32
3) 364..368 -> 3.72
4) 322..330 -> 2.18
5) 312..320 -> 3.21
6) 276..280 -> 3.08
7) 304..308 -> 3.44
